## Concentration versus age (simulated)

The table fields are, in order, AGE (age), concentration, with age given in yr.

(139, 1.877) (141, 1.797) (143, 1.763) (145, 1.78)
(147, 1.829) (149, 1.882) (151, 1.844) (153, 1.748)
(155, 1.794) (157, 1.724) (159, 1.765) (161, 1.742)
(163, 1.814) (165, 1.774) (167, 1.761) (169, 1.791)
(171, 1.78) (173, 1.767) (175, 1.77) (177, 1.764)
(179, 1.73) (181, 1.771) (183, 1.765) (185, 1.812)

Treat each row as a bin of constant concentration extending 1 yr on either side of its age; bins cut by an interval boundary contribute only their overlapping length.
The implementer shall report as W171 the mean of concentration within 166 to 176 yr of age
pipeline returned 1.77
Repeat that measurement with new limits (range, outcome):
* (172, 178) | 1.77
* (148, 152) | 1.86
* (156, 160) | 1.74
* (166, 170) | 1.78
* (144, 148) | 1.8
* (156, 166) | 1.76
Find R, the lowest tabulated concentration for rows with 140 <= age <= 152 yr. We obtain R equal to 1.763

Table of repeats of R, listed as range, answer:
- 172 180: 1.73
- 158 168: 1.742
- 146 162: 1.724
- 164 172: 1.761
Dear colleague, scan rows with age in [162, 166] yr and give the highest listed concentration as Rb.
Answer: 1.814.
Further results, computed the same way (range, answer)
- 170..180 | 1.78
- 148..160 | 1.882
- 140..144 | 1.797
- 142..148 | 1.829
